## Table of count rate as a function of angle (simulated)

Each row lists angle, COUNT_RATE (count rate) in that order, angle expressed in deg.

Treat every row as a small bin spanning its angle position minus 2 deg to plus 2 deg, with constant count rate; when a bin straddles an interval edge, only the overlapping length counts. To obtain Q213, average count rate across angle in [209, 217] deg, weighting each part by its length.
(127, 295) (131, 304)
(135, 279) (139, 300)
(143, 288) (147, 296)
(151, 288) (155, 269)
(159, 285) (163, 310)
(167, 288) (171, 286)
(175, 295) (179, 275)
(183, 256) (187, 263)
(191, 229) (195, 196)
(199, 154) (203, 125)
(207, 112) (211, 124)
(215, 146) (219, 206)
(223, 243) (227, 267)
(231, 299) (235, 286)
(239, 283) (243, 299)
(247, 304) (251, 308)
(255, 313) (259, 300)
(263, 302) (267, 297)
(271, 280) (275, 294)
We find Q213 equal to 135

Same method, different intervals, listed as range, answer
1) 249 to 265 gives 306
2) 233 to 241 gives 284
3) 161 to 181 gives 291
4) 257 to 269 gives 300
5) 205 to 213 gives 118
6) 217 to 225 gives 224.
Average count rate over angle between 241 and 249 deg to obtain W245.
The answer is 302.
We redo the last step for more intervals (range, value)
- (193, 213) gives 142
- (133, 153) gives 290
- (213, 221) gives 176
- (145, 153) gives 292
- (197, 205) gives 140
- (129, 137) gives 292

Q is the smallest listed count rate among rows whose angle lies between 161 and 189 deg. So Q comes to 256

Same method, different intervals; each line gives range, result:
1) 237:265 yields 283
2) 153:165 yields 269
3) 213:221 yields 146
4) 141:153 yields 288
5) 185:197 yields 196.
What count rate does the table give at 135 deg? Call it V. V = 279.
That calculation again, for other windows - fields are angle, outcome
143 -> 288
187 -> 263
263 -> 302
